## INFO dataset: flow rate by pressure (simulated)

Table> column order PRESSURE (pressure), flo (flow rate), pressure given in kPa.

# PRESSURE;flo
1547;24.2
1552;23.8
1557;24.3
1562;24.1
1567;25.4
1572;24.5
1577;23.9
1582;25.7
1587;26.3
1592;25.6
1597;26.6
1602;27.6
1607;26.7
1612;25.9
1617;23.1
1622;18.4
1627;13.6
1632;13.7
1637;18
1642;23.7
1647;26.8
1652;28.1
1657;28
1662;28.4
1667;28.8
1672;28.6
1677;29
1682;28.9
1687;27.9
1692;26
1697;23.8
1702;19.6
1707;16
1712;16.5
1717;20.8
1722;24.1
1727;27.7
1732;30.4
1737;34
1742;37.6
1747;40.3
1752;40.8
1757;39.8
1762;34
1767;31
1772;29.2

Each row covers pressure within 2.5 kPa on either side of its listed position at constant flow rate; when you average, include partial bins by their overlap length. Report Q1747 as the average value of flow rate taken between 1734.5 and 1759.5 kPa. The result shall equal 38.5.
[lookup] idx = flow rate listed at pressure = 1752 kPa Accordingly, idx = 40.8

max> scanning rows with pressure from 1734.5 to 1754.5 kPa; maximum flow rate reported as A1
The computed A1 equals 40.8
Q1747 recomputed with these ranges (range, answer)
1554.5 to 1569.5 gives 24.6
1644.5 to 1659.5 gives 27.6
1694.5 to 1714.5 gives 19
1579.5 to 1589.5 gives 26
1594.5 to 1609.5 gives 27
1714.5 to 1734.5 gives 25.8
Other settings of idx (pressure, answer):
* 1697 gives 23.8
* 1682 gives 28.9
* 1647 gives 26.8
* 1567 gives 25.4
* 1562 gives 24.1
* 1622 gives 18.4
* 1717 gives 20.8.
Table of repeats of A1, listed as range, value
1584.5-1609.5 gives 27.6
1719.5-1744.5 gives 37.6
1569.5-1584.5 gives 25.7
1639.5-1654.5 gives 28.1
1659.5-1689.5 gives 29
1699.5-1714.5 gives 19.6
